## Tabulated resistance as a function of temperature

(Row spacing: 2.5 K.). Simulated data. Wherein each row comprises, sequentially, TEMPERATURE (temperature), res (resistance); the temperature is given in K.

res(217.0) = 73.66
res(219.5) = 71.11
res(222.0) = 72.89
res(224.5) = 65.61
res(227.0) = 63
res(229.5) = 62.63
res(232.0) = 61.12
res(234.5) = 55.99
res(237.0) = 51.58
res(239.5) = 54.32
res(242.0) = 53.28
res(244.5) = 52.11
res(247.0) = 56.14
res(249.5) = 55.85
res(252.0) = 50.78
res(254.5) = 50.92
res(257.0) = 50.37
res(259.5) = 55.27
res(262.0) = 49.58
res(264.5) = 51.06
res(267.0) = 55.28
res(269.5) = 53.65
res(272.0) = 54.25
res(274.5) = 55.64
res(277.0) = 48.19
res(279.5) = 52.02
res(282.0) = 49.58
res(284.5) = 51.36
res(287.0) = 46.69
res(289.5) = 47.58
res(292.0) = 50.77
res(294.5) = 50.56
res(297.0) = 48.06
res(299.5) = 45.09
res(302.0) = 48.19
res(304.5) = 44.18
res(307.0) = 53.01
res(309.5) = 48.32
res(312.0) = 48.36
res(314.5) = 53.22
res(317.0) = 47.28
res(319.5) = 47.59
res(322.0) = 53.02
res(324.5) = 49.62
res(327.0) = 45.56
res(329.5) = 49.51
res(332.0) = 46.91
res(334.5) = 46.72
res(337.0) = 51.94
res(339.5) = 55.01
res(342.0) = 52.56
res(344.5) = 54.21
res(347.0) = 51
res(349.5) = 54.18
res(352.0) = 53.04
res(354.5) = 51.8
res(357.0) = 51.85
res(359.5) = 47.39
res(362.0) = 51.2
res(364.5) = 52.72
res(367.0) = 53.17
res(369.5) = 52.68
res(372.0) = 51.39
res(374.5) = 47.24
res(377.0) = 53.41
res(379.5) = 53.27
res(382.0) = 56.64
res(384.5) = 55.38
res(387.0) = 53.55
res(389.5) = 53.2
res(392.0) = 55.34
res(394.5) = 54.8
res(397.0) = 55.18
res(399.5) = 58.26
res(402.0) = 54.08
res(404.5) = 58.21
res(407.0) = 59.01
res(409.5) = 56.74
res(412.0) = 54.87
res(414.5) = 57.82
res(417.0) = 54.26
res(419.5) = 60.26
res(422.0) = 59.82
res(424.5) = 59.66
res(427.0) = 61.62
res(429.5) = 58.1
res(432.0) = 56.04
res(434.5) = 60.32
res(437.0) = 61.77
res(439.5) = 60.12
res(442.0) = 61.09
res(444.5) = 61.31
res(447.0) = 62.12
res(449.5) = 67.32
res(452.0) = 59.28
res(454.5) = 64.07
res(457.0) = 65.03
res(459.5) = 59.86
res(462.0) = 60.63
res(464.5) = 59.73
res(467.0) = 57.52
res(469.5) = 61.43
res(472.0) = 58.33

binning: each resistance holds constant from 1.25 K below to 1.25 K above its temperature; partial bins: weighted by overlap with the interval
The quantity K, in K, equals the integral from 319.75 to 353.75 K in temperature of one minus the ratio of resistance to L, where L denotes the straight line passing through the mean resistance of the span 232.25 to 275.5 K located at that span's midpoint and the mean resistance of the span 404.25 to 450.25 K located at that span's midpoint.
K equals 3.3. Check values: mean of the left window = 53.5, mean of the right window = 59.4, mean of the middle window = 50.9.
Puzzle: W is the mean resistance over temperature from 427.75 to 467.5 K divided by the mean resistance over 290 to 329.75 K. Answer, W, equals 1.25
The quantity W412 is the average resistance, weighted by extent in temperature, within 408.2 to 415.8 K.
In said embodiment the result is 56.5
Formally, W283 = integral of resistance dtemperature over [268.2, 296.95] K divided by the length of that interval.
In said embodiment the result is 50.8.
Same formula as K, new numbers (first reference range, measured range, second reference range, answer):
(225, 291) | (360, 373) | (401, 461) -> 1.23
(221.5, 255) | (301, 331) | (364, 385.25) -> 3.18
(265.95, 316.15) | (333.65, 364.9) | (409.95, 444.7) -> 1.19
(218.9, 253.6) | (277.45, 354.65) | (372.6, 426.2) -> 9.98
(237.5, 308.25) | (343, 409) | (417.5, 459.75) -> 4.27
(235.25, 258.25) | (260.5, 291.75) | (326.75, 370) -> 0.70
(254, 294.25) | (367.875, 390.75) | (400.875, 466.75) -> 1.57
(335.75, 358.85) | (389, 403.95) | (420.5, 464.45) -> 0.43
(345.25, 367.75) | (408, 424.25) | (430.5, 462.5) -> 0.21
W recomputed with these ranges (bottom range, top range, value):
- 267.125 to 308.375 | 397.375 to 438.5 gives 1.16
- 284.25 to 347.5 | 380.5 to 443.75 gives 1.16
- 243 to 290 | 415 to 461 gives 1.17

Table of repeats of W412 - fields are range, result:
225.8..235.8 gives 60.6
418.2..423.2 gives 60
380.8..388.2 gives 55.2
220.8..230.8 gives 66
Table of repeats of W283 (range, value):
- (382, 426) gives 56.5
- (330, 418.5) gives 53.4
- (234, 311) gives 51.2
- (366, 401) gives 53.8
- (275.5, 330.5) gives 49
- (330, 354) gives 51.7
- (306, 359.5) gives 50.6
